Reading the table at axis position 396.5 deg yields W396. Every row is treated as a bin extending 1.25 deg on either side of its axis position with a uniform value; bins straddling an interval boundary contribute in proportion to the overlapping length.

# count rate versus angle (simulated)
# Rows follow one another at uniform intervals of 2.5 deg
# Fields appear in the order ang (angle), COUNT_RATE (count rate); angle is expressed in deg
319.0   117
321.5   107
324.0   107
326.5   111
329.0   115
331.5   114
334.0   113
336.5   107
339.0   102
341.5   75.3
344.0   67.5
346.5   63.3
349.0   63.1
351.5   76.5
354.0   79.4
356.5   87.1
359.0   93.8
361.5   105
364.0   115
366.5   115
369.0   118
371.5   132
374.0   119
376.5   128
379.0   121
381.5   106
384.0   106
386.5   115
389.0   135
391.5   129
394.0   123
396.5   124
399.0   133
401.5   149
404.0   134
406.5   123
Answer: 124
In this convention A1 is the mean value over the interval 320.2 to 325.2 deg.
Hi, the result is 107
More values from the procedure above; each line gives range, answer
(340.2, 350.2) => 67.5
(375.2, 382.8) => 118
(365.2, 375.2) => 121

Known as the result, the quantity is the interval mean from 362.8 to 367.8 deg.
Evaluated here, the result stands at 115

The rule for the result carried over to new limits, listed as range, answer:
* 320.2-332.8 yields 111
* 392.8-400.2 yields 127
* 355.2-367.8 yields 103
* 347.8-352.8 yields 70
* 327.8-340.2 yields 110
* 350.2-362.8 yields 88.4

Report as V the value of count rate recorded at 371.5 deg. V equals 132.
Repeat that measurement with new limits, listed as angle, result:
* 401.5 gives 149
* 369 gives 118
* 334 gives 113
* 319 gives 117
